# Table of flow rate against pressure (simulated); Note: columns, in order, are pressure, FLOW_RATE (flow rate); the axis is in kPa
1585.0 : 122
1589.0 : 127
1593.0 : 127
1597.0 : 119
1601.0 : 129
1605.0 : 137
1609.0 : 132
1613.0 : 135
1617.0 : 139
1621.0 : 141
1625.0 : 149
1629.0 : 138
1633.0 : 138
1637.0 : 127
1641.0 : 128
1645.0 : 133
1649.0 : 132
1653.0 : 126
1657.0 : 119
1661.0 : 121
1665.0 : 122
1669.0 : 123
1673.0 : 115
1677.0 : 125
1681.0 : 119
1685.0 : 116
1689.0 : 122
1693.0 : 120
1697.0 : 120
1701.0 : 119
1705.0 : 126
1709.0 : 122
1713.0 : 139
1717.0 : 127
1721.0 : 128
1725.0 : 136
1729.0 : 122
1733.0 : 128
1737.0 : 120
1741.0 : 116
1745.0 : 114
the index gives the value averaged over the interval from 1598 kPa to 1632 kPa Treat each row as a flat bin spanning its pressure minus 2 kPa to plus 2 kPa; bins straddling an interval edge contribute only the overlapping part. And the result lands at 137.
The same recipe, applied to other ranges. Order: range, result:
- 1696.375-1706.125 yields 122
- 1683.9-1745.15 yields 124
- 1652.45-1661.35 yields 122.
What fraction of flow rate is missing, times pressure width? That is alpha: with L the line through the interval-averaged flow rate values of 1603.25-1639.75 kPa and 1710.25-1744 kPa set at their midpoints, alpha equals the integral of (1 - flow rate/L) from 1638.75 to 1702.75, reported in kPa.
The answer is 4.7 kPa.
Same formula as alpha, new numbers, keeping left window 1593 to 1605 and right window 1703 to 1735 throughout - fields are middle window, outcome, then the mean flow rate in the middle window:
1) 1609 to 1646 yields -2.68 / 136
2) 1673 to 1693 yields 1.26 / 120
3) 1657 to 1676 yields 1.09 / 120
